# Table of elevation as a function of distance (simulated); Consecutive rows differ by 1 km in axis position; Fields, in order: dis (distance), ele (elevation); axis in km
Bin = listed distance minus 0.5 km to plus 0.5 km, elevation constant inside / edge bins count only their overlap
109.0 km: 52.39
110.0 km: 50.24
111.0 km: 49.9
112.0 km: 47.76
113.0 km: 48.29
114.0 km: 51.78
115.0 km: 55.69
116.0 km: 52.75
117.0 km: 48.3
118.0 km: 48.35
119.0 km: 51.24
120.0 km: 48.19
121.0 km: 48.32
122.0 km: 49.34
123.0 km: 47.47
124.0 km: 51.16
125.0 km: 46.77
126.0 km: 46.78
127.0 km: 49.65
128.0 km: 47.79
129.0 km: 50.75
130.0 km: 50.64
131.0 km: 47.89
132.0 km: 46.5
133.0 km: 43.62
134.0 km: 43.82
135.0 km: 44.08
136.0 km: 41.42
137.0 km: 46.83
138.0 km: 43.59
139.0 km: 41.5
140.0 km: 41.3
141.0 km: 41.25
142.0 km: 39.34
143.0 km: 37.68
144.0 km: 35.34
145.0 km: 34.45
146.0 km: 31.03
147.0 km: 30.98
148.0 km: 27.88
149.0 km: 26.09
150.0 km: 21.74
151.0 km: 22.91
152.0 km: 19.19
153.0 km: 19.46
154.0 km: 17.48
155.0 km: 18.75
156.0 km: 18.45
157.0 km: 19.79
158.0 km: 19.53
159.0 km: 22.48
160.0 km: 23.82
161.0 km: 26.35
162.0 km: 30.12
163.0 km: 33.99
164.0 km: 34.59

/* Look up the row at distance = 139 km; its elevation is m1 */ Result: 41.5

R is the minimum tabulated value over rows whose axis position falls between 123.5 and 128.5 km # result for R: 46.77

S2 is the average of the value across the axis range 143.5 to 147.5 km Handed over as 33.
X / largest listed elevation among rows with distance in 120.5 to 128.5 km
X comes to 51.16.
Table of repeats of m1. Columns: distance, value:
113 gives 48.29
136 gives 41.42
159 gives 22.48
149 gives 26.09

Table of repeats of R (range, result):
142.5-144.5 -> 35.34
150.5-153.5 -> 19.19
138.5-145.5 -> 34.45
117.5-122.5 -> 48.19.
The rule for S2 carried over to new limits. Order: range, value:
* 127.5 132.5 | 48.7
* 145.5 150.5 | 27.5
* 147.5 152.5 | 23.6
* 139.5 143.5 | 39.9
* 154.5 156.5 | 18.6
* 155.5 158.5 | 19.3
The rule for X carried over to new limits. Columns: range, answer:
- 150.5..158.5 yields 22.91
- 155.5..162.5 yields 30.12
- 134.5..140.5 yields 46.83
